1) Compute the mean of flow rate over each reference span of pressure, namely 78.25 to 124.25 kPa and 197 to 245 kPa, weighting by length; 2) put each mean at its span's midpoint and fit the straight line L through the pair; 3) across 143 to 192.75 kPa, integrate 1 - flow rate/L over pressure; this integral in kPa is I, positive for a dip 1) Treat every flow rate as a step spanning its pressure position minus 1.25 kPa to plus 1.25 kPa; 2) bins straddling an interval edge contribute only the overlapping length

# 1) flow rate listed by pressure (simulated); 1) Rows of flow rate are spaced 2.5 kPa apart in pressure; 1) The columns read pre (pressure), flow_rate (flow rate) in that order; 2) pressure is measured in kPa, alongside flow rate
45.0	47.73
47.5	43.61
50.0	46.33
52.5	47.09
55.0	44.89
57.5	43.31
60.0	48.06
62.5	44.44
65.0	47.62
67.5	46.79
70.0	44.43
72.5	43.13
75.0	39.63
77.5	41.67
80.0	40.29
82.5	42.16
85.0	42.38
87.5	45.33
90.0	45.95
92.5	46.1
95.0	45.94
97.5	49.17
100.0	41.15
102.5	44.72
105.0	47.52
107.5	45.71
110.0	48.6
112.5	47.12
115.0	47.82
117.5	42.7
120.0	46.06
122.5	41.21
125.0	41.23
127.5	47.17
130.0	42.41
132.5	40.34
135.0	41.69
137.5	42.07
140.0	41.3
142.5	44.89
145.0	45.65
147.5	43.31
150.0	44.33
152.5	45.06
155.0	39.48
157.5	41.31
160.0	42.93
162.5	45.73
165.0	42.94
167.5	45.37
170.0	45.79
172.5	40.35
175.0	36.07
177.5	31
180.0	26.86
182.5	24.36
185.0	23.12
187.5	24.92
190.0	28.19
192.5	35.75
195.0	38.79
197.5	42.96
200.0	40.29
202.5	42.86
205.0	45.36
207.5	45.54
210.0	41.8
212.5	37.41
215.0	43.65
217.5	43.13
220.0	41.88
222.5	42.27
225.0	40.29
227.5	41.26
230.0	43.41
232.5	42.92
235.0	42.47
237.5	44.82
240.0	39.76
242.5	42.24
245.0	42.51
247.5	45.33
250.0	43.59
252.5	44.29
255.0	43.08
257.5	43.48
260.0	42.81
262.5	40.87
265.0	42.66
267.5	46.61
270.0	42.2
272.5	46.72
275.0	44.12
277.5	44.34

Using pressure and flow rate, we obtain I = 6.6 kPa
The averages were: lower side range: 44.9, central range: 37.8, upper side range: 42.3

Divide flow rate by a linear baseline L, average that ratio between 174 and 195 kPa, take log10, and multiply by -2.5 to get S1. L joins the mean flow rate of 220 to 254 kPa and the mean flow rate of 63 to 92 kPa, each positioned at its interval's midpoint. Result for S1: 0.42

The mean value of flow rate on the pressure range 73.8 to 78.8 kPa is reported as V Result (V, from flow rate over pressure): 40.7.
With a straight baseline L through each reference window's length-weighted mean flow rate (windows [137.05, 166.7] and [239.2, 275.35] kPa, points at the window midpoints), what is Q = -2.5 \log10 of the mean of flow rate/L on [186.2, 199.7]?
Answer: 0.25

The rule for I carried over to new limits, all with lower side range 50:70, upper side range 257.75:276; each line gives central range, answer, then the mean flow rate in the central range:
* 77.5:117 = 0.3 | 45.2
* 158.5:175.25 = 0.6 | 43.1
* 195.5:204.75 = 0.5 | 42.1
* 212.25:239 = 1.1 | 42.3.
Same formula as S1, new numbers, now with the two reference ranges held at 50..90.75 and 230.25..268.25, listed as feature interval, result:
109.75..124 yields -0.033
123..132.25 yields 0.021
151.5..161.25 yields 0.040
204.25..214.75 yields 0.022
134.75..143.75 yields 0.031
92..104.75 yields -0.036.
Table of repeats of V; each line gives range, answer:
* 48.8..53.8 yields 46.7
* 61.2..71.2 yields 45.8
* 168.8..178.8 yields 38.2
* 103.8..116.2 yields 47.4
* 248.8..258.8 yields 43.6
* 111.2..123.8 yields 45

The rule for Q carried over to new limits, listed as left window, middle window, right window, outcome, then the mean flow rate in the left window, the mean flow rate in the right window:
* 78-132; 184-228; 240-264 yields 0.12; 44.7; 43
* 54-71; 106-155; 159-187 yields -0.11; 45.7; 36.4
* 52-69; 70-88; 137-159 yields 0.08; 46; 43.1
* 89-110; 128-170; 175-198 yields -0.17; 45.9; 30.6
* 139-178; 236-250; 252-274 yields 0.01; 42.4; 43.6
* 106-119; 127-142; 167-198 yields 0.00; 46.4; 33.6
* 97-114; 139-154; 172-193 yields -0.18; 46.2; 29.5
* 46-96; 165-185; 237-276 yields 0.23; 44.5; 43.4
